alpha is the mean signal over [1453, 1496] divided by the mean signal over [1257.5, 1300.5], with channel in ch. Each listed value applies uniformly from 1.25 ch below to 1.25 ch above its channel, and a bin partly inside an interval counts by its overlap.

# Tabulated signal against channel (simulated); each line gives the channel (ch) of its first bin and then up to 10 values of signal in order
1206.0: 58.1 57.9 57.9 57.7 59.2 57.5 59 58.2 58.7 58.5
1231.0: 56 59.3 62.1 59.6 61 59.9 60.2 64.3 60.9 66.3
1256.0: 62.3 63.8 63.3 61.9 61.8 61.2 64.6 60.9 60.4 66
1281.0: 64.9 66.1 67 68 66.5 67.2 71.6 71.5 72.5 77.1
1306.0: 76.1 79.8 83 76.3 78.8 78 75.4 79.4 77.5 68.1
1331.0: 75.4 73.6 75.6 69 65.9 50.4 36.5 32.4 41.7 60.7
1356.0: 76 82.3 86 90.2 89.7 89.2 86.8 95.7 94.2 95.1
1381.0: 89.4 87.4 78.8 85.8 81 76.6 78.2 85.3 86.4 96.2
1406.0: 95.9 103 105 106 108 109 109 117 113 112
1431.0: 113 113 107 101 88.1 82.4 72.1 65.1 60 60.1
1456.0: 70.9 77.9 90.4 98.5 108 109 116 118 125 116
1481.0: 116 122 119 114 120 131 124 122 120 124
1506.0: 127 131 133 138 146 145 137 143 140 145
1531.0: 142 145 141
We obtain 1.65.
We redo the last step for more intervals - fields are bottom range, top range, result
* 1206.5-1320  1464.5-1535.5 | 1.97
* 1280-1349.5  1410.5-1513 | 1.54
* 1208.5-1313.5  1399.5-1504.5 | 1.61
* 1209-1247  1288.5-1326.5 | 1.27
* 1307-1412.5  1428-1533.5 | 1.44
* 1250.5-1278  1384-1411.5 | 1.40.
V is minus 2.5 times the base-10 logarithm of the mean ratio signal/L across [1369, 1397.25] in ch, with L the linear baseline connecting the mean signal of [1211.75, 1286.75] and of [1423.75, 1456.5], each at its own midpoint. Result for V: -0.06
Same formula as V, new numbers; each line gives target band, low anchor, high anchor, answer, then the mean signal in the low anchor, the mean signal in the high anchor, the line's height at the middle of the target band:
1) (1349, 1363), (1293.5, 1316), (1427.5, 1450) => 0.21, 75.7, 94.3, 82.8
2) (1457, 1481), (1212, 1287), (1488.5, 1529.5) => 0.14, 61.4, 132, 121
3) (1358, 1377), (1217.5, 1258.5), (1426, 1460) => -0.16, 60.4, 87.4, 77.4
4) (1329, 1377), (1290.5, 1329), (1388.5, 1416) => 0.16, 75.2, 91.9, 83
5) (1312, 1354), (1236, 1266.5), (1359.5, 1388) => 0.21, 62.1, 89.2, 80.2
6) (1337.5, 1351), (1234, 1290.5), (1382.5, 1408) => 0.47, 63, 85.7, 77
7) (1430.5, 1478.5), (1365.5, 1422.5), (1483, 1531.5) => 0.21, 92.8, 131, 113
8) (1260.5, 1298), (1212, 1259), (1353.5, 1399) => 0.05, 60.2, 85.3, 68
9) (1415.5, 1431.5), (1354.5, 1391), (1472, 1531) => -0.08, 87.2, 129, 104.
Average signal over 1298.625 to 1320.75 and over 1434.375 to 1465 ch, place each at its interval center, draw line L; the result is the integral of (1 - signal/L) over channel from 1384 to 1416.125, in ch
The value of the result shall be -4.2 ch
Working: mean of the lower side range 77.3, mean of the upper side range 81.7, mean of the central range 90.6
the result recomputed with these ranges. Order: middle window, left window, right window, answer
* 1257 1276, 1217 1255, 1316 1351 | -0.2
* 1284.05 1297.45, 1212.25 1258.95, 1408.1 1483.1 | 0.5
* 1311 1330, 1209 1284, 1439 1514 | -0.3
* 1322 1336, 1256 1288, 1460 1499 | 0.5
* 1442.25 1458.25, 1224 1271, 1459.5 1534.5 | 6.2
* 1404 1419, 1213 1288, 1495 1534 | 0.4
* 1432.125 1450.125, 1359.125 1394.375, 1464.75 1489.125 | 2.8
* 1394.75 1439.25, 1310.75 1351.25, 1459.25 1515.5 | -3.4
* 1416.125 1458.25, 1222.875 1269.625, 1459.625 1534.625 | 6.2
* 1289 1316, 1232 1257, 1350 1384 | -0.9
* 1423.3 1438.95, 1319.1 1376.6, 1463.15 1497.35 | -1.6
